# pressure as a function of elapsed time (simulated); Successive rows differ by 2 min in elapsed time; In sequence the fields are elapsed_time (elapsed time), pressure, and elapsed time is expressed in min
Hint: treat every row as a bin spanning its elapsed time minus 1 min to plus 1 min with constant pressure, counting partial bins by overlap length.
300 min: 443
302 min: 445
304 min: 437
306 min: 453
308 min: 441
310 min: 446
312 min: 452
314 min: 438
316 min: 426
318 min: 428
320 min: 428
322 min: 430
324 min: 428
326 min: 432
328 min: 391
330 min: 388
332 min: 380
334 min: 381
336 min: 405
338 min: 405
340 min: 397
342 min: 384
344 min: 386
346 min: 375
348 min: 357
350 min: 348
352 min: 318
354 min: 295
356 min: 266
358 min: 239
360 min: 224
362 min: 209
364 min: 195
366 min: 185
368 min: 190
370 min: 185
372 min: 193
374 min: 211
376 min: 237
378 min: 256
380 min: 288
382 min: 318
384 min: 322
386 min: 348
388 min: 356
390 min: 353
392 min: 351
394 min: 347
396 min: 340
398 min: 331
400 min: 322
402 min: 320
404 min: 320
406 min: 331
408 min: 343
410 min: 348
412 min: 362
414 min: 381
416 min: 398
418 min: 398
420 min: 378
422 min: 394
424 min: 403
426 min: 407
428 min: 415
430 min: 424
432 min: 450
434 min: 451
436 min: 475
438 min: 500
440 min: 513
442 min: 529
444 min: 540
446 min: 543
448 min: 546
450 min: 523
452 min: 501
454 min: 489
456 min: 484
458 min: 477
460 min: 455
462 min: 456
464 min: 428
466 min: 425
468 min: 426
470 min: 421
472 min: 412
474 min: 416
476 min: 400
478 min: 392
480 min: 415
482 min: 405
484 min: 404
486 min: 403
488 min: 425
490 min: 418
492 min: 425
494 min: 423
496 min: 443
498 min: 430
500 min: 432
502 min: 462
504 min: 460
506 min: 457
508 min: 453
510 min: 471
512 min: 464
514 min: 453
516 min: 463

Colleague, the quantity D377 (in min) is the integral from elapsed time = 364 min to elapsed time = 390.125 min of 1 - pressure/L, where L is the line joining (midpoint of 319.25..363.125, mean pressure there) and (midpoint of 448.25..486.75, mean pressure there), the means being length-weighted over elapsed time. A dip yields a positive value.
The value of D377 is 8.4 min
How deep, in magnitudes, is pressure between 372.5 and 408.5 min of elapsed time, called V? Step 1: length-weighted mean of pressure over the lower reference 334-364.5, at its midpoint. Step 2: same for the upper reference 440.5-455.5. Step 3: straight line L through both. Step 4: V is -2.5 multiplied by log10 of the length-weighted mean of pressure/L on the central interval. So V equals 0.284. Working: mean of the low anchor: 324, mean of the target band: 314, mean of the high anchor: 523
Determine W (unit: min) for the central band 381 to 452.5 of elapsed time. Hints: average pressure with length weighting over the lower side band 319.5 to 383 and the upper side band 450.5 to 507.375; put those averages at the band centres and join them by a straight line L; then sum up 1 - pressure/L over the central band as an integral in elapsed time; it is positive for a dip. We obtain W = -4.7 min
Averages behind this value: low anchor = 315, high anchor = 436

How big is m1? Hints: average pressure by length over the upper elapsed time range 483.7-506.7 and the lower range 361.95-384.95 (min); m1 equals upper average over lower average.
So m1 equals 1.9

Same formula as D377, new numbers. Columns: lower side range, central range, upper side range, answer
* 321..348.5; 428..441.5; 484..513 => -1.4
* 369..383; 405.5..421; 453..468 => -1.5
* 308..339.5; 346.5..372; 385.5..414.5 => 8.8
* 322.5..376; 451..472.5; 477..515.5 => -2.5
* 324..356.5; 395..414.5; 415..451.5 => 4.3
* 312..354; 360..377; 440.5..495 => 8.6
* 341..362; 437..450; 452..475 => -3.2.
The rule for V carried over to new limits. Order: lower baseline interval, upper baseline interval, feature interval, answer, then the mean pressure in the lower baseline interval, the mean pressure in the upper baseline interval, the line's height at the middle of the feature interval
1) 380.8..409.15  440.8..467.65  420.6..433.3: 0.01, 336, 491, 419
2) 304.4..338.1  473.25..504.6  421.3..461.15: -0.13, 421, 422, 422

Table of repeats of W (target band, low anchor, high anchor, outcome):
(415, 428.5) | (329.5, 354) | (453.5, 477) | 0.58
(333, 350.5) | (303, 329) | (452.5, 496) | 2.01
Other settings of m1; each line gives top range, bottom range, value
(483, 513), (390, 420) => 1.25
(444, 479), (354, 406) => 1.66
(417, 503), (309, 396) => 1.33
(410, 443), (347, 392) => 1.58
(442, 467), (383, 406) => 1.46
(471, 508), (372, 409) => 1.36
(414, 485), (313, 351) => 1.12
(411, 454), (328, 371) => 1.46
